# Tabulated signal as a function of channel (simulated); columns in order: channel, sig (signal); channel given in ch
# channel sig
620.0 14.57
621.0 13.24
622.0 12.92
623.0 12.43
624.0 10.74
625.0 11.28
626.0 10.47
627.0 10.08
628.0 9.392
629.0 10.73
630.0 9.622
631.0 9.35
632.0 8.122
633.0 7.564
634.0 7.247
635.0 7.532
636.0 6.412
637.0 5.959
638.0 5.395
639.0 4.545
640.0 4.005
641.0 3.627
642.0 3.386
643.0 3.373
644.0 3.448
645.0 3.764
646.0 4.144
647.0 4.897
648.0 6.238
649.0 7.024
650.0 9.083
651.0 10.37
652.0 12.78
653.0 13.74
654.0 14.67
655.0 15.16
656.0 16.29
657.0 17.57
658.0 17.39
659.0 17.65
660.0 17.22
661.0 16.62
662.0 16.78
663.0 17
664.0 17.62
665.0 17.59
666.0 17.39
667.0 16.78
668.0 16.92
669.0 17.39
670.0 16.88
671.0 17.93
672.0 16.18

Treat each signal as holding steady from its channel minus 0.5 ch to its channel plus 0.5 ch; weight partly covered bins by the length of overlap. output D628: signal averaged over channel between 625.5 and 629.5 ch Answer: 10.2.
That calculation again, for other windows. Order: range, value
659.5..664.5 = 17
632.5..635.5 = 7.45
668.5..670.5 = 17.1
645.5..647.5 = 4.52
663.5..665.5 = 17.6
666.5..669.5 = 17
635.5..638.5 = 5.92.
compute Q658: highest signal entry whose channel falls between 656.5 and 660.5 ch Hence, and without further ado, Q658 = 17.65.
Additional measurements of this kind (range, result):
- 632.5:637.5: 7.564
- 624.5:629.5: 11.28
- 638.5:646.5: 4.545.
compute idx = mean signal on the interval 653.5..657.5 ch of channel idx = 15.9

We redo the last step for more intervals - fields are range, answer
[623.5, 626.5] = 10.8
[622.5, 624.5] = 11.6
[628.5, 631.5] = 9.9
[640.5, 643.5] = 3.46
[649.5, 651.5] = 9.73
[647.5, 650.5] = 7.45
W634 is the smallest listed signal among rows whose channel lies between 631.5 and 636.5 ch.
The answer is 6.412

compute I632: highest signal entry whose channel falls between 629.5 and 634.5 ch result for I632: 9.622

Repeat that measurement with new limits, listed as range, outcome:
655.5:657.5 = 17.57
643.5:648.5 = 6.238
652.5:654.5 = 14.67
